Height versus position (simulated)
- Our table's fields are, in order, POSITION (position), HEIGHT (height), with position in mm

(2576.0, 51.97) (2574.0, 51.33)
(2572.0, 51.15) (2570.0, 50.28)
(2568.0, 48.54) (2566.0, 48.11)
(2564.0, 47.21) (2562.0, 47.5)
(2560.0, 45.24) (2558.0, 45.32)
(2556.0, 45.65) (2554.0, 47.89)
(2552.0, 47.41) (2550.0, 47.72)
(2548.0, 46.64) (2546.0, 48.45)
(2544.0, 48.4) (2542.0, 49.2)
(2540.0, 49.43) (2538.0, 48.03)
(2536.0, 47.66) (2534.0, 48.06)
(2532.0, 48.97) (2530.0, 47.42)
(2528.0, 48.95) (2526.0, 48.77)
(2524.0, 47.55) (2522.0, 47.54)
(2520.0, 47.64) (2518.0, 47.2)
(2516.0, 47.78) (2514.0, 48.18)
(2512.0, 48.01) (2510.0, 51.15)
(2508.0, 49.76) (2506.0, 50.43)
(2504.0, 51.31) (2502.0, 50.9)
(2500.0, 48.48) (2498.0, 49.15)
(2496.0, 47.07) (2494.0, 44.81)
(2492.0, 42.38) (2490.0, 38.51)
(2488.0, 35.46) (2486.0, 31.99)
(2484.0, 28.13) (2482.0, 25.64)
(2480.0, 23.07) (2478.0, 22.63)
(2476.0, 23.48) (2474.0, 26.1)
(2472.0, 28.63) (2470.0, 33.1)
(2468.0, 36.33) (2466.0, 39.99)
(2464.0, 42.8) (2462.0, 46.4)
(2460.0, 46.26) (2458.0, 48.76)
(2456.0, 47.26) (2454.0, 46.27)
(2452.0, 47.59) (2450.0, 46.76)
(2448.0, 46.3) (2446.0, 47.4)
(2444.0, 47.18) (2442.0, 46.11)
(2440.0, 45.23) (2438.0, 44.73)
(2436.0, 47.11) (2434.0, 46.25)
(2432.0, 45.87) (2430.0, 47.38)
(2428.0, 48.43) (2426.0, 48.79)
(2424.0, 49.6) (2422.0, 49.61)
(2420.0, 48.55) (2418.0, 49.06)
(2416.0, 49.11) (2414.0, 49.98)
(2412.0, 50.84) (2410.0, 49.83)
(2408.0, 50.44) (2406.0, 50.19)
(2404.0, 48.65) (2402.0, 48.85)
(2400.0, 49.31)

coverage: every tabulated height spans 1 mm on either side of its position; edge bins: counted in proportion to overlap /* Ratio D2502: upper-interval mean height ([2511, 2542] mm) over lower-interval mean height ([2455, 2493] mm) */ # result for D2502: 1.37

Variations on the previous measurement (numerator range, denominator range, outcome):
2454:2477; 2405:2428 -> 0.78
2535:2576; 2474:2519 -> 1.18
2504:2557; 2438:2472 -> 1.09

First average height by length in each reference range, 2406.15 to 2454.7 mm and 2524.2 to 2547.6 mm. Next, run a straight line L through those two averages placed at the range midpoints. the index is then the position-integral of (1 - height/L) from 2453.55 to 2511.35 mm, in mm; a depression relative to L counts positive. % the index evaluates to 9.96 mm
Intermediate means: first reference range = 47.9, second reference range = 48.4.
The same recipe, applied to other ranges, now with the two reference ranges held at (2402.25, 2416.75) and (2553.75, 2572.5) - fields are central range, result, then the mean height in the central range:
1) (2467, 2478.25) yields 4.6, 28.8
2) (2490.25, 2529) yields 0.2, 48.1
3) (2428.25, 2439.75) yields 0.7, 46.3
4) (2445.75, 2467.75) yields 1.6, 45.6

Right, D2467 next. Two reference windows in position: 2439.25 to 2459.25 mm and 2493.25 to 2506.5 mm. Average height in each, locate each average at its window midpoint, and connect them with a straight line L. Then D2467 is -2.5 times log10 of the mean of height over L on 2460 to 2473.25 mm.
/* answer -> 0.24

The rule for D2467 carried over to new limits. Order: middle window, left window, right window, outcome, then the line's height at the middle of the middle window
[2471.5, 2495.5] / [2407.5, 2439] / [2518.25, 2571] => 0.468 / 48.1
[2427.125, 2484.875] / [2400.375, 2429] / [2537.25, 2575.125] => 0.211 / 49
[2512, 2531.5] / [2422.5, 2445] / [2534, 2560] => -0.011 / 47.5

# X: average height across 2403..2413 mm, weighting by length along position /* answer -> 50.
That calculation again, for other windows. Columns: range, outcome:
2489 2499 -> 44.4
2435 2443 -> 45.8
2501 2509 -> 50.6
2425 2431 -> 48.2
